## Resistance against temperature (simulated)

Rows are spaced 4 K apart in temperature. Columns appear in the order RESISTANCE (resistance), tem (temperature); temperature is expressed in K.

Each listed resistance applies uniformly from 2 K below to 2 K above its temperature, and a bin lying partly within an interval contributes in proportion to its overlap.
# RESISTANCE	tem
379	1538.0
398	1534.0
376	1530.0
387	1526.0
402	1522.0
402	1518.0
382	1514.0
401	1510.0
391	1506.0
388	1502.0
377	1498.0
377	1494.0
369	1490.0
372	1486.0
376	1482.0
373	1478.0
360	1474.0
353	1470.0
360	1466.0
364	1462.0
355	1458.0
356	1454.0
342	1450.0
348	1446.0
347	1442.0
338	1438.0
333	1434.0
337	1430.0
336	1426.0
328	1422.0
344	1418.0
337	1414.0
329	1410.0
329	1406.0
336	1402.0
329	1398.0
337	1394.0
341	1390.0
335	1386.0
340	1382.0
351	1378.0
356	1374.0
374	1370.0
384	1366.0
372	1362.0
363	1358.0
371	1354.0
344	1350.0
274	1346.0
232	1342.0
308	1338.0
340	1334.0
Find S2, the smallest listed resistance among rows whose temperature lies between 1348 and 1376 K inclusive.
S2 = 344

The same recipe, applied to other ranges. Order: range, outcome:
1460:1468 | 360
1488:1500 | 369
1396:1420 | 329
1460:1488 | 353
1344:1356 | 274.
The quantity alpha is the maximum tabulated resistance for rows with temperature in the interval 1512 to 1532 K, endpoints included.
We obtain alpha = 402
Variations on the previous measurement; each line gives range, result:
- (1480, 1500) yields 377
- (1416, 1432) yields 344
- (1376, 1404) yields 351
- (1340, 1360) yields 371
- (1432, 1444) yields 347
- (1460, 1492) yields 376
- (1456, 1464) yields 364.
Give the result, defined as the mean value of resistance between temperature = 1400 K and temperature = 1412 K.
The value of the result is 331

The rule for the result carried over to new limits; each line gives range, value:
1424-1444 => 338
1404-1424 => 333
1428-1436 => 335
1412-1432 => 336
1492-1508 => 383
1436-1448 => 344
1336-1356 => 306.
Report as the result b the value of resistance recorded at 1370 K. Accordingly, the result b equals 374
